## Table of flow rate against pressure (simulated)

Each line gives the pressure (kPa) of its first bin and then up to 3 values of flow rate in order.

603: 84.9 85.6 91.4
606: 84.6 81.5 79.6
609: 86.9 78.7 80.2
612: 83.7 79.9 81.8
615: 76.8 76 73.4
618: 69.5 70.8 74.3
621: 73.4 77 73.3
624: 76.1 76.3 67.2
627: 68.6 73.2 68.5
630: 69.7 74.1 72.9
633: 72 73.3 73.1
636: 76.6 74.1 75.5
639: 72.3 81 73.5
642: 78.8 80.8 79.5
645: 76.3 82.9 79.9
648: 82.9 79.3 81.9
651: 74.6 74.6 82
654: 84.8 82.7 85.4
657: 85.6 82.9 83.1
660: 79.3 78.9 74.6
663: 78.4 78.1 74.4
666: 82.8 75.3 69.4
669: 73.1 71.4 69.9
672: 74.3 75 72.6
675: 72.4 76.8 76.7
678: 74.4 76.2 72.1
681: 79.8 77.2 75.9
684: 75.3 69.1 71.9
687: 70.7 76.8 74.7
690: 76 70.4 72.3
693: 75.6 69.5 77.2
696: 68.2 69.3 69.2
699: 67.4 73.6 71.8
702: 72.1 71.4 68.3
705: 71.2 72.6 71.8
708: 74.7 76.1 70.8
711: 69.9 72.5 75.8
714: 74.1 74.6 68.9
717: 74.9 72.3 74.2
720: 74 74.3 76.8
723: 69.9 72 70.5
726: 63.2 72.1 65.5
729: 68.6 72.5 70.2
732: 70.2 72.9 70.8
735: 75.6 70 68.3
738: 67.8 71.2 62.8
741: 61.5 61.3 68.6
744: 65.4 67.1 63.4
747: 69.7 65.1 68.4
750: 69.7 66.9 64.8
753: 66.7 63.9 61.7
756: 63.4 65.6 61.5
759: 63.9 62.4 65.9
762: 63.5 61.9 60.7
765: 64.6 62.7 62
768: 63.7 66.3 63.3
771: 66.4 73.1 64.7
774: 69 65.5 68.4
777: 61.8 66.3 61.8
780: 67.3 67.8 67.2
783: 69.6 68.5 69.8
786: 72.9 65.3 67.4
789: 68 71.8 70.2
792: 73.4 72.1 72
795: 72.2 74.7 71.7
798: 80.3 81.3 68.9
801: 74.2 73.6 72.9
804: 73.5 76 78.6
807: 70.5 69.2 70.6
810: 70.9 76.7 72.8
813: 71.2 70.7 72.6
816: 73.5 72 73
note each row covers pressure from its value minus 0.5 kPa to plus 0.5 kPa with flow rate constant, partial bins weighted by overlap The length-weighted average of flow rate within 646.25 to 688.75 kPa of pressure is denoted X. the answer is 77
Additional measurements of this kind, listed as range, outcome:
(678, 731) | 72.4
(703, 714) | 72.4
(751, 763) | 64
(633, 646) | 76.3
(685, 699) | 72.1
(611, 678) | 76.4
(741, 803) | 67.4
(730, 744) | 68.6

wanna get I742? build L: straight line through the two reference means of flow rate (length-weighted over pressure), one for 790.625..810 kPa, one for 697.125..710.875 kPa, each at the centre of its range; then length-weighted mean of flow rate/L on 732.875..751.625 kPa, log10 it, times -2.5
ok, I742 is 0.07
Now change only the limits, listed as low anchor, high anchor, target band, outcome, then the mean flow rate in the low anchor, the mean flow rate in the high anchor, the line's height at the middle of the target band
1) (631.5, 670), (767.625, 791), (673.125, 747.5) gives 0.022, 78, 67.3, 73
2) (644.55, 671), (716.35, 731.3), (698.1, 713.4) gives 0.023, 78.9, 71.4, 73.4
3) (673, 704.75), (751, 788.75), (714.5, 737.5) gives -0.028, 73.1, 65.5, 69.6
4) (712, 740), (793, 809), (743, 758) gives 0.101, 71.4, 73.8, 72.2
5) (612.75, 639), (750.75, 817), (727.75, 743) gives 0.024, 73.7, 68.7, 70.2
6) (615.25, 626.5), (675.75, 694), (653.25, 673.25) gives -0.057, 73.5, 74.4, 74.1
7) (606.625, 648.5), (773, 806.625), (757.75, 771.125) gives 0.130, 76.1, 70.6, 71.5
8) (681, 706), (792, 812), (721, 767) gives 0.094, 72.5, 73.7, 73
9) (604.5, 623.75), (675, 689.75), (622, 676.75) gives 0.002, 78.5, 74.8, 76.6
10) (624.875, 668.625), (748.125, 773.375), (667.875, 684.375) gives -0.007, 77.1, 64.7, 73.9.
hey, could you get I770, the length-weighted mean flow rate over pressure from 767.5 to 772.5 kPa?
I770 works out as 66.6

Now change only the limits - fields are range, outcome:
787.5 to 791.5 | 69.4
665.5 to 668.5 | 75.8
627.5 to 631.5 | 71.4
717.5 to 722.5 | 74.3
